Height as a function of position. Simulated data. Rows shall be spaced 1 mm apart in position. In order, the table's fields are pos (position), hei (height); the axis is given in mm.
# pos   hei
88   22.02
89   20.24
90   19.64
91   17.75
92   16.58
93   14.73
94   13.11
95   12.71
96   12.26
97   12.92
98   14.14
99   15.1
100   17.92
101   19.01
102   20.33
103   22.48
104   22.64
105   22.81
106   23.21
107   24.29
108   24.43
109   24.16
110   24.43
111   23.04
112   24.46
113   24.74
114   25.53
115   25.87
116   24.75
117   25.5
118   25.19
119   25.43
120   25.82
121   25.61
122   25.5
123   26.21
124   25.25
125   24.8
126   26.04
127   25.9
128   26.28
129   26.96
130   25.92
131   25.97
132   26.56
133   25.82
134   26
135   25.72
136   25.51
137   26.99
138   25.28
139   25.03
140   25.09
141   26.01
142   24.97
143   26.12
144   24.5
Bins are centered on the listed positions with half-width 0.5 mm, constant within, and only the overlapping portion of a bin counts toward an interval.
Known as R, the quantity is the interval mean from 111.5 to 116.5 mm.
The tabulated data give 25.1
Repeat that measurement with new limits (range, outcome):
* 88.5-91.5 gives 19.2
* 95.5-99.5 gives 13.6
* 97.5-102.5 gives 17.3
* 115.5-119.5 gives 25.2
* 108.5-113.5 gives 24.2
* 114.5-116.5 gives 25.3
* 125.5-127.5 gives 26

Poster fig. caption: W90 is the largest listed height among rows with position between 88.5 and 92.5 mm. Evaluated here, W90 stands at 20.24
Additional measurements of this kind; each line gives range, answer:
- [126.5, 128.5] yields 26.28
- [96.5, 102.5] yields 20.33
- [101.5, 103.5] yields 22.48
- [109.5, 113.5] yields 24.74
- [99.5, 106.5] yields 23.21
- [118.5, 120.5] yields 25.82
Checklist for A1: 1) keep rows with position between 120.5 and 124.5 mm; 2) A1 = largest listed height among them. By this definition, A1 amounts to 26.21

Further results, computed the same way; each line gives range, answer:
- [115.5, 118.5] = 25.5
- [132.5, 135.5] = 26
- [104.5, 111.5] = 24.43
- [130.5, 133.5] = 26.56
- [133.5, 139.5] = 26.99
